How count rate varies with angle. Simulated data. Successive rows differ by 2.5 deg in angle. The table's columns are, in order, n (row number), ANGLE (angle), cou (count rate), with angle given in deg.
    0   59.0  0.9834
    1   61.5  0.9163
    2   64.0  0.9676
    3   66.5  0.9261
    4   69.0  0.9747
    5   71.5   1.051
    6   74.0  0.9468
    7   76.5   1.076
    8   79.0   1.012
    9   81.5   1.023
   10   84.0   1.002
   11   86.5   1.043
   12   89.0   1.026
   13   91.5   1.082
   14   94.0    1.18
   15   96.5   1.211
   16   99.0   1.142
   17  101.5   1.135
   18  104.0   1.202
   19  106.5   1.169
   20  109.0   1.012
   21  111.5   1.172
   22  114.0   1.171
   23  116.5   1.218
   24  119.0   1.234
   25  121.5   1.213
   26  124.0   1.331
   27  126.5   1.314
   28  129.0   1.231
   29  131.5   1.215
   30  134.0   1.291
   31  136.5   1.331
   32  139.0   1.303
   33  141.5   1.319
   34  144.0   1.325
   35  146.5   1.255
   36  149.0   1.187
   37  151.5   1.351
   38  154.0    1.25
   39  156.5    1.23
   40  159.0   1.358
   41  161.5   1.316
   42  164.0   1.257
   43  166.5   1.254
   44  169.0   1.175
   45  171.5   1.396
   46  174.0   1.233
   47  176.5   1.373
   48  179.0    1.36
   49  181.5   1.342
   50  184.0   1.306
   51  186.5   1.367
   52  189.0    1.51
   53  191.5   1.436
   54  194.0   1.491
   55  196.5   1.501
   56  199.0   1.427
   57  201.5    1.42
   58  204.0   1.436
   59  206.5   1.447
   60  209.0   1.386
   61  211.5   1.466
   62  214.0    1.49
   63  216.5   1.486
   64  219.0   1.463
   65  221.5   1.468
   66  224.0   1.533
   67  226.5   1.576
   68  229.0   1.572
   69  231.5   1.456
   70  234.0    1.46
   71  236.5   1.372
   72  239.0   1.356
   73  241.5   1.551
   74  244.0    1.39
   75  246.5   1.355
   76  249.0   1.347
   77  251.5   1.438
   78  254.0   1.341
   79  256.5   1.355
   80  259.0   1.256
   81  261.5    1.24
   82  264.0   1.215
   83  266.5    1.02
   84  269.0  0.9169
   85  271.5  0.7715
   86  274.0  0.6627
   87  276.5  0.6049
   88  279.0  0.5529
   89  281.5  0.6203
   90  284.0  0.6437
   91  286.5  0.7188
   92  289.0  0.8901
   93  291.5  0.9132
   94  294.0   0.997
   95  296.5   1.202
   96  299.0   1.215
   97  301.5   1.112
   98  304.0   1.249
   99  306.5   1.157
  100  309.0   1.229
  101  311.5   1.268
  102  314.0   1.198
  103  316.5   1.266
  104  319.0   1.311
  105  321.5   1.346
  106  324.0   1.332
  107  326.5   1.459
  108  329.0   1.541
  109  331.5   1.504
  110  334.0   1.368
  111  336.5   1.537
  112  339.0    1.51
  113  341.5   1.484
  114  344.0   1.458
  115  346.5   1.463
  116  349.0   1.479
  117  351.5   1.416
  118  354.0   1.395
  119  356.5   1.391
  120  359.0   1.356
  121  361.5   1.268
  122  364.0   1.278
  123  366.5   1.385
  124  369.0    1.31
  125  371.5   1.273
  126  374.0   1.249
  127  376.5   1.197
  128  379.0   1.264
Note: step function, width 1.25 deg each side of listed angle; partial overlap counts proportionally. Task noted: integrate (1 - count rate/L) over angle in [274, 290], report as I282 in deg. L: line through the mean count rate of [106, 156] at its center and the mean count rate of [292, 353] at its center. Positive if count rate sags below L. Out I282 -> 7.9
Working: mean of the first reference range 1.25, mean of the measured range 0.668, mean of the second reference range 1.33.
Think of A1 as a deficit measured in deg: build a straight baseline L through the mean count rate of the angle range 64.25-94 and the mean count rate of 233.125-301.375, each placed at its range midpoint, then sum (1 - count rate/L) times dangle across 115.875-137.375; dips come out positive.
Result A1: -4.7 deg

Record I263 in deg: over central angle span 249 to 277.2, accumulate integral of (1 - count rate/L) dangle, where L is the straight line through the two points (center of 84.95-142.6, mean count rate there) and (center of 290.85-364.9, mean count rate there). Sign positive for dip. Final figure 4.17 deg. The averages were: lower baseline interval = 1.2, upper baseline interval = 1.33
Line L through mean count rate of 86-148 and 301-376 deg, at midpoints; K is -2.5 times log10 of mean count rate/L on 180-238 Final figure -0.147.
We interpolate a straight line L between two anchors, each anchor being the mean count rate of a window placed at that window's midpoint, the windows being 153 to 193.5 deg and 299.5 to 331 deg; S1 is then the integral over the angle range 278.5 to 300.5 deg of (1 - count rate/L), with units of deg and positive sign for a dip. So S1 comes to 7.2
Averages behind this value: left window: 1.33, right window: 1.29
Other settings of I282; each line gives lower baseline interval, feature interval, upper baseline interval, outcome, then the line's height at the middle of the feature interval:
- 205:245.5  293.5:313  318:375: 3.2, 1.42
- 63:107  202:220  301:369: -3.5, 1.21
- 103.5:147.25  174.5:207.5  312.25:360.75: -3.1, 1.29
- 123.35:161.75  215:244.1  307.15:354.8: -3.1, 1.34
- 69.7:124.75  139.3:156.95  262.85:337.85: -2.6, 1.11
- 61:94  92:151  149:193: -3.4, 1.16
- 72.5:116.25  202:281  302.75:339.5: -1.9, 1.26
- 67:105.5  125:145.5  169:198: -1.0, 1.23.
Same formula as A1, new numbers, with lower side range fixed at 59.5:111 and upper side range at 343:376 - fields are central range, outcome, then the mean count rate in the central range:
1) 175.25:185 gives -1.6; 1.35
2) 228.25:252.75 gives -4.0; 1.43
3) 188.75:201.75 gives -3.2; 1.46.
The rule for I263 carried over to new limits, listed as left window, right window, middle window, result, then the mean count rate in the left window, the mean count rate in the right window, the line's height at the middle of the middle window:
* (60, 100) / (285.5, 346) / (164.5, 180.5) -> -2.4 deg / 1.04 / 1.27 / 1.13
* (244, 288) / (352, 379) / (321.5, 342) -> -4.2 deg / 1.01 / 1.31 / 1.21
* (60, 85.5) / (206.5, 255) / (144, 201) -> -2.5 deg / 0.99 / 1.45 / 1.28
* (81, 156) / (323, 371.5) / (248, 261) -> -0.1 deg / 1.2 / 1.41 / 1.33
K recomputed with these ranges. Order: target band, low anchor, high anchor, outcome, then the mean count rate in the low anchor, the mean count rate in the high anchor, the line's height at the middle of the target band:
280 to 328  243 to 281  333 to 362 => 0.141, 1.09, 1.43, 1.26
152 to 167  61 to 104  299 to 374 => -0.127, 1.05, 1.35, 1.14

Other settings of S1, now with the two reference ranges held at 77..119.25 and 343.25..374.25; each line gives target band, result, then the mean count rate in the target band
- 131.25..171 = -3.86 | 1.28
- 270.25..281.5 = 5.61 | 0.645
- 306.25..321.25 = 0.81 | 1.25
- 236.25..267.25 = -1.64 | 1.33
